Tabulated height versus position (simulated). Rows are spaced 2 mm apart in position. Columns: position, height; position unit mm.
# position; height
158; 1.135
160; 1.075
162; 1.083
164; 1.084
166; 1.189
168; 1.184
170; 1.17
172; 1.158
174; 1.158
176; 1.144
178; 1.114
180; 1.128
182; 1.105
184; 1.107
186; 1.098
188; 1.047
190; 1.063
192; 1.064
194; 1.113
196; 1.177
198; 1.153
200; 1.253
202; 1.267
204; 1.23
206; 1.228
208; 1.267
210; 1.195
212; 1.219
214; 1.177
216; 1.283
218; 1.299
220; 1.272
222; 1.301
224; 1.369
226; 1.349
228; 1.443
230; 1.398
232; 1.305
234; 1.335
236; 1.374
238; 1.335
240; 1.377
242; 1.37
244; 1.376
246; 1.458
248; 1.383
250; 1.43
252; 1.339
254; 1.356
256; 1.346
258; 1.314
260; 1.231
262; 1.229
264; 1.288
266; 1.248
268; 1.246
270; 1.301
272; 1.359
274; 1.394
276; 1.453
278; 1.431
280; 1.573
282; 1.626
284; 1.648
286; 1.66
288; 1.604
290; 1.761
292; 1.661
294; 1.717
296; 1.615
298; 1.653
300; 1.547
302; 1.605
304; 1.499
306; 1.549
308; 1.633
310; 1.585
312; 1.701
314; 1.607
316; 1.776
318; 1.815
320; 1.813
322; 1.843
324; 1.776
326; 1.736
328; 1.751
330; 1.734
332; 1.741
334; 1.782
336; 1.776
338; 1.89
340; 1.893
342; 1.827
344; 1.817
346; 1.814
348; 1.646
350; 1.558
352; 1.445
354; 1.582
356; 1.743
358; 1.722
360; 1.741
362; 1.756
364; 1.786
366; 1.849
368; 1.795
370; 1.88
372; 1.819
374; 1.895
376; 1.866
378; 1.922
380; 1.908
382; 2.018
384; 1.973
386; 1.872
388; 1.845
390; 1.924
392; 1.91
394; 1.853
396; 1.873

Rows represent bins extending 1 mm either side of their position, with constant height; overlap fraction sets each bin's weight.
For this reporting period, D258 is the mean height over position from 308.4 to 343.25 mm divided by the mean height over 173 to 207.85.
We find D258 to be 1.5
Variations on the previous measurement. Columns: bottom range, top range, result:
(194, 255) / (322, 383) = 1.36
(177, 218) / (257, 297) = 1.26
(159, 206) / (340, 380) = 1.55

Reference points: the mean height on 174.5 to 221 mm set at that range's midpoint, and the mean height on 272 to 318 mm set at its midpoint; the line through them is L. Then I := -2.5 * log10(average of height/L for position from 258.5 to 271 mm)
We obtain 0.17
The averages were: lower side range 1.17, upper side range 1.6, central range 1.26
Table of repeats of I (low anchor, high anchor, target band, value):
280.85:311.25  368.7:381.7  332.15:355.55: 0.03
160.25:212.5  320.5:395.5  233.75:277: 0.05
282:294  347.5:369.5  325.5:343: -0.07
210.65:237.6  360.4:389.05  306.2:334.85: -0.04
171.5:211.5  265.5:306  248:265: 0.07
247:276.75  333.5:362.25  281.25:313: -0.10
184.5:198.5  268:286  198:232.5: -0.07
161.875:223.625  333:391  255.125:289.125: 0.05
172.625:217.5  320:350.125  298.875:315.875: 0.04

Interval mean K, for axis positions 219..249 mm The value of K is 1.36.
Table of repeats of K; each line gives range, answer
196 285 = 1.34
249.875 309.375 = 1.48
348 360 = 1.62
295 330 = 1.68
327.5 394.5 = 1.8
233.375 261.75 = 1.36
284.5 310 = 1.62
